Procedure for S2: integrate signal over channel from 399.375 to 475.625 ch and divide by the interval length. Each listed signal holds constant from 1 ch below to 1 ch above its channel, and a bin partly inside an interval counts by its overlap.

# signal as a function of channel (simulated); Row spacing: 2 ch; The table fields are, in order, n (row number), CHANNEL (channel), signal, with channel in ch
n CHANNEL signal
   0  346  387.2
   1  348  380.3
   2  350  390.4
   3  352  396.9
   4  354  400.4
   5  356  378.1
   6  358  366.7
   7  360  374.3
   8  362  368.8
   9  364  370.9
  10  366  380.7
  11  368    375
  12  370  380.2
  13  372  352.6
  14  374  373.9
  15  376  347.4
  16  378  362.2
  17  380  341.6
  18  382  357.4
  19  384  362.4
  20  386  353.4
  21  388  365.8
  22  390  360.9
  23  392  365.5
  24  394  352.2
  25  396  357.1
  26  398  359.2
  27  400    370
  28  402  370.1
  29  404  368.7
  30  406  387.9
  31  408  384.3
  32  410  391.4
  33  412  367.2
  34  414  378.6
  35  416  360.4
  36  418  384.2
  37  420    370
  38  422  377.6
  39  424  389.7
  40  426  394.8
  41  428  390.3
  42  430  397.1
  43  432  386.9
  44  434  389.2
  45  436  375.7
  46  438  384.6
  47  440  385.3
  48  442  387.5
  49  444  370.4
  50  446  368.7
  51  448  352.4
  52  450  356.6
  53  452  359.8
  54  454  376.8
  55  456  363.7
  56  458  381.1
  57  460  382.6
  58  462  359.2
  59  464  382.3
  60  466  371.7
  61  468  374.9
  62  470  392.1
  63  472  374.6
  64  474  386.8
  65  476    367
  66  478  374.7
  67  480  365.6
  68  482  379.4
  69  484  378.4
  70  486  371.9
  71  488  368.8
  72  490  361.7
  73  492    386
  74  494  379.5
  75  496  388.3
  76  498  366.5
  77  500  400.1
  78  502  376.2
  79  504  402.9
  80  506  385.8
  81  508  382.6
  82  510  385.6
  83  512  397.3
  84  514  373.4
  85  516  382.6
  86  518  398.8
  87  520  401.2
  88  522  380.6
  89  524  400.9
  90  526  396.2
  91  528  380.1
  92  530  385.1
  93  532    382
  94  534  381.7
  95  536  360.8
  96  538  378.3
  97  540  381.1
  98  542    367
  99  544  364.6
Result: 377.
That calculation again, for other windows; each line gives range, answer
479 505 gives 379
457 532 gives 382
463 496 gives 376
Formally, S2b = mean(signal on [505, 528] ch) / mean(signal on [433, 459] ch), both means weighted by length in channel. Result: 1.0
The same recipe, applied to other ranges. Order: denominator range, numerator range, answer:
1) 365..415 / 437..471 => 1.02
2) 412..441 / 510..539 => 1.01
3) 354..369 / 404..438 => 1.02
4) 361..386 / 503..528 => 1.07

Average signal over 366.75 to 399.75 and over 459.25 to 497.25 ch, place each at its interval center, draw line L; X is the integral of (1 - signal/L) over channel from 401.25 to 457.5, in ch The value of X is -1.4 ch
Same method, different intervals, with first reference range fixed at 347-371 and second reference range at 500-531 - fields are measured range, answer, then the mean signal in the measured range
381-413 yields 1.3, 367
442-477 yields 1.2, 372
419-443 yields -0.1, 386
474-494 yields 0.7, 374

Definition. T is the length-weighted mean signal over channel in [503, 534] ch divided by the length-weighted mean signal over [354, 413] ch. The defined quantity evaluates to 1.1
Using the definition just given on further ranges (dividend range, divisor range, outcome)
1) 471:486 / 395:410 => 1.01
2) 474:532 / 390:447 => 1.02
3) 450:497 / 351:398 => 1.02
